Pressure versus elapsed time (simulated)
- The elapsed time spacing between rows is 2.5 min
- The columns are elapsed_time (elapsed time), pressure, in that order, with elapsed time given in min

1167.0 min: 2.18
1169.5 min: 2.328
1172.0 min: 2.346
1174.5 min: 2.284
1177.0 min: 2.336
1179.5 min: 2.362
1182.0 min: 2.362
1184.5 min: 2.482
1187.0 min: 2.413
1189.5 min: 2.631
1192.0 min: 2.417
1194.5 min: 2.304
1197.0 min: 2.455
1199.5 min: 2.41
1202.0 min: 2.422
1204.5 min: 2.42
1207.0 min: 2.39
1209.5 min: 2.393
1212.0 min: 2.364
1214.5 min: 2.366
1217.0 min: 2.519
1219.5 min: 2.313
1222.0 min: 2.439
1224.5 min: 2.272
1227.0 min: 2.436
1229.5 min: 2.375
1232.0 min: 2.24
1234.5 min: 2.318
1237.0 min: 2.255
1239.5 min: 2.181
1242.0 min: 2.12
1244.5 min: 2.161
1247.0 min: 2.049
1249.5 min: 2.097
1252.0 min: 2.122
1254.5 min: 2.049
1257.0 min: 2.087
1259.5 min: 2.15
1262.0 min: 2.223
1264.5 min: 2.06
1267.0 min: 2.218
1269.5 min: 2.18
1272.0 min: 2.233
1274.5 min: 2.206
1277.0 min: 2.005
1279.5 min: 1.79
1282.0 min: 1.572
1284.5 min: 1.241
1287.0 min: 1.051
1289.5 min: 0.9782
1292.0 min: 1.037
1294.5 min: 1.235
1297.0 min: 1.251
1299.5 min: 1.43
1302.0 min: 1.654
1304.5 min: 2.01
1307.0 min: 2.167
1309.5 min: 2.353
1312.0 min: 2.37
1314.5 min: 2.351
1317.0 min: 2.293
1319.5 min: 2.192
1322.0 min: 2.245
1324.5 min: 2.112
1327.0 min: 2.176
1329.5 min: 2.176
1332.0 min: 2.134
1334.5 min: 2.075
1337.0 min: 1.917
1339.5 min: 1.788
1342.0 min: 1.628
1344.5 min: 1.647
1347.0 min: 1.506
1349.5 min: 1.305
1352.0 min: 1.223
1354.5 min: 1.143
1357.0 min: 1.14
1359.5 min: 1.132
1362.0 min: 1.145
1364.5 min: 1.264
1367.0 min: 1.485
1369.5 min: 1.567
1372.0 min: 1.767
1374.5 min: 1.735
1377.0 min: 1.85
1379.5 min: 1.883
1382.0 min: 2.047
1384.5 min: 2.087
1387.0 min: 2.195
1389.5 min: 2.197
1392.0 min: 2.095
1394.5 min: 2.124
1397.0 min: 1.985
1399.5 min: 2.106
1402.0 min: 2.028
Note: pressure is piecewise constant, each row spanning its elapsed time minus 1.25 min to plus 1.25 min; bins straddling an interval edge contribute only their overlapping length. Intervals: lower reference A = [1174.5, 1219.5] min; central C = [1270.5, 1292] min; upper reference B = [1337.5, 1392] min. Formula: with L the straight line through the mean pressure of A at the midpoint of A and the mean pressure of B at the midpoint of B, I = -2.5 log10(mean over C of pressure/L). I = 0.25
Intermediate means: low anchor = 2.41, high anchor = 1.62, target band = 1.61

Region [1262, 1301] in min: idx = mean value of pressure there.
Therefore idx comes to 1.65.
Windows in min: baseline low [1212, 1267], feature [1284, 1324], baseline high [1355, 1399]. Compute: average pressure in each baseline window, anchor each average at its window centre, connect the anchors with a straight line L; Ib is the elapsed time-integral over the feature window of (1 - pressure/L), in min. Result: 4.7 min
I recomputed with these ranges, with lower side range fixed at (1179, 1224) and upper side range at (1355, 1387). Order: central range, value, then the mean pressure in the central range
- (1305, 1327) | -0.20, 2.25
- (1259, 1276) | -0.04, 2.18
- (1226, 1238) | -0.03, 2.32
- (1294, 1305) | 0.28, 1.5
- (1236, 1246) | 0.03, 2.17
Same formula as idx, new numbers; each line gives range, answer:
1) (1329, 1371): 1.54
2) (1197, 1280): 2.25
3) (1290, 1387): 1.75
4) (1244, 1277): 2.14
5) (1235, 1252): 2.15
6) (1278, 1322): 1.72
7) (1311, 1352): 1.97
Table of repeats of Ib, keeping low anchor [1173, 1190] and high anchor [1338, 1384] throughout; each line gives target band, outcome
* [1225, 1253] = -1.26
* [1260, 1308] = 4.78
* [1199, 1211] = -0.63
